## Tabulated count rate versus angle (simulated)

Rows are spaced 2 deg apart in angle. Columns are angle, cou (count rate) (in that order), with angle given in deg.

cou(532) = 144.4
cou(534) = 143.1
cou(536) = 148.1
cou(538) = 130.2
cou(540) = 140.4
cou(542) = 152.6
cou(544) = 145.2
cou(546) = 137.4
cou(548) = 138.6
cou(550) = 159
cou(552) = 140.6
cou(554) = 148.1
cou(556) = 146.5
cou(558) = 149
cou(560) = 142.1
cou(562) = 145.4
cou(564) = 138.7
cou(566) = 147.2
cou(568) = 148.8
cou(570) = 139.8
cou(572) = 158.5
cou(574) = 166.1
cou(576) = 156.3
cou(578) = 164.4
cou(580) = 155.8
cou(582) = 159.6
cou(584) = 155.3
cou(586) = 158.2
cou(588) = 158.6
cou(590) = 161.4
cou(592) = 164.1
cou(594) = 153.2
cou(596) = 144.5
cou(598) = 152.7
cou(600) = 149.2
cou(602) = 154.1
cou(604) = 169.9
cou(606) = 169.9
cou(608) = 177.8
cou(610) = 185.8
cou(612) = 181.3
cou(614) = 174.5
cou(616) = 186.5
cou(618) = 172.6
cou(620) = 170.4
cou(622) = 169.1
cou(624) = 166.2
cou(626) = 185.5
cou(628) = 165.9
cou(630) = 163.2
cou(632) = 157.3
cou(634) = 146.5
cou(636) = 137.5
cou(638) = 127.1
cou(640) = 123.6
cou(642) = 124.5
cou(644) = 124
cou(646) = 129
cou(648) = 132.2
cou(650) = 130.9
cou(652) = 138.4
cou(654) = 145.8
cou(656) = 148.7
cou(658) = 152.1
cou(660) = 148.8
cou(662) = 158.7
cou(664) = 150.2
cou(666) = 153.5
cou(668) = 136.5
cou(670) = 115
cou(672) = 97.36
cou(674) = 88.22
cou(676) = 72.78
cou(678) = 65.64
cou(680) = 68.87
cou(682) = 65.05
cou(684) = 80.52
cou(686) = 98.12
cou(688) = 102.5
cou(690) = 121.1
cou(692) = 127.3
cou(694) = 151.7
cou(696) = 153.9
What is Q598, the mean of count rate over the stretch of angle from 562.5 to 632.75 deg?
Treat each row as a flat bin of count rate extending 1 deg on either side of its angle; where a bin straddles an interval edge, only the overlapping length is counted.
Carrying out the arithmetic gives 162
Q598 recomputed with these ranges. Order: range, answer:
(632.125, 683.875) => 123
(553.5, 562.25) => 146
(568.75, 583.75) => 157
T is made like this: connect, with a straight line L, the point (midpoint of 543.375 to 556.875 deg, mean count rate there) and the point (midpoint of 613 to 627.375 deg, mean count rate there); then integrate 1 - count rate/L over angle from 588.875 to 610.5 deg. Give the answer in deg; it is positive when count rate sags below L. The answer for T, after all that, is 0.6 deg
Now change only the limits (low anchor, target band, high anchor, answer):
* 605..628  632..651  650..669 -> 3.3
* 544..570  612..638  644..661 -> -4.4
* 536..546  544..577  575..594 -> 0.5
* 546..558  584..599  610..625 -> 0.7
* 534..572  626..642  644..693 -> -2.7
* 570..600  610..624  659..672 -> -2.4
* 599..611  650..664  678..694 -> -3.0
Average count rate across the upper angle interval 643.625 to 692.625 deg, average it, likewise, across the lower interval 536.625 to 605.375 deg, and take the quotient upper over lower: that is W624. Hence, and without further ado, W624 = 0.78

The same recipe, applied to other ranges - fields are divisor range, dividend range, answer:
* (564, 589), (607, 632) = 1.12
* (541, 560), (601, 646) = 1.09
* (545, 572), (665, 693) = 0.68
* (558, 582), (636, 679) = 0.84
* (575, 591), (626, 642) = 0.93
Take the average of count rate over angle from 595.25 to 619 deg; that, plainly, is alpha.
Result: 168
